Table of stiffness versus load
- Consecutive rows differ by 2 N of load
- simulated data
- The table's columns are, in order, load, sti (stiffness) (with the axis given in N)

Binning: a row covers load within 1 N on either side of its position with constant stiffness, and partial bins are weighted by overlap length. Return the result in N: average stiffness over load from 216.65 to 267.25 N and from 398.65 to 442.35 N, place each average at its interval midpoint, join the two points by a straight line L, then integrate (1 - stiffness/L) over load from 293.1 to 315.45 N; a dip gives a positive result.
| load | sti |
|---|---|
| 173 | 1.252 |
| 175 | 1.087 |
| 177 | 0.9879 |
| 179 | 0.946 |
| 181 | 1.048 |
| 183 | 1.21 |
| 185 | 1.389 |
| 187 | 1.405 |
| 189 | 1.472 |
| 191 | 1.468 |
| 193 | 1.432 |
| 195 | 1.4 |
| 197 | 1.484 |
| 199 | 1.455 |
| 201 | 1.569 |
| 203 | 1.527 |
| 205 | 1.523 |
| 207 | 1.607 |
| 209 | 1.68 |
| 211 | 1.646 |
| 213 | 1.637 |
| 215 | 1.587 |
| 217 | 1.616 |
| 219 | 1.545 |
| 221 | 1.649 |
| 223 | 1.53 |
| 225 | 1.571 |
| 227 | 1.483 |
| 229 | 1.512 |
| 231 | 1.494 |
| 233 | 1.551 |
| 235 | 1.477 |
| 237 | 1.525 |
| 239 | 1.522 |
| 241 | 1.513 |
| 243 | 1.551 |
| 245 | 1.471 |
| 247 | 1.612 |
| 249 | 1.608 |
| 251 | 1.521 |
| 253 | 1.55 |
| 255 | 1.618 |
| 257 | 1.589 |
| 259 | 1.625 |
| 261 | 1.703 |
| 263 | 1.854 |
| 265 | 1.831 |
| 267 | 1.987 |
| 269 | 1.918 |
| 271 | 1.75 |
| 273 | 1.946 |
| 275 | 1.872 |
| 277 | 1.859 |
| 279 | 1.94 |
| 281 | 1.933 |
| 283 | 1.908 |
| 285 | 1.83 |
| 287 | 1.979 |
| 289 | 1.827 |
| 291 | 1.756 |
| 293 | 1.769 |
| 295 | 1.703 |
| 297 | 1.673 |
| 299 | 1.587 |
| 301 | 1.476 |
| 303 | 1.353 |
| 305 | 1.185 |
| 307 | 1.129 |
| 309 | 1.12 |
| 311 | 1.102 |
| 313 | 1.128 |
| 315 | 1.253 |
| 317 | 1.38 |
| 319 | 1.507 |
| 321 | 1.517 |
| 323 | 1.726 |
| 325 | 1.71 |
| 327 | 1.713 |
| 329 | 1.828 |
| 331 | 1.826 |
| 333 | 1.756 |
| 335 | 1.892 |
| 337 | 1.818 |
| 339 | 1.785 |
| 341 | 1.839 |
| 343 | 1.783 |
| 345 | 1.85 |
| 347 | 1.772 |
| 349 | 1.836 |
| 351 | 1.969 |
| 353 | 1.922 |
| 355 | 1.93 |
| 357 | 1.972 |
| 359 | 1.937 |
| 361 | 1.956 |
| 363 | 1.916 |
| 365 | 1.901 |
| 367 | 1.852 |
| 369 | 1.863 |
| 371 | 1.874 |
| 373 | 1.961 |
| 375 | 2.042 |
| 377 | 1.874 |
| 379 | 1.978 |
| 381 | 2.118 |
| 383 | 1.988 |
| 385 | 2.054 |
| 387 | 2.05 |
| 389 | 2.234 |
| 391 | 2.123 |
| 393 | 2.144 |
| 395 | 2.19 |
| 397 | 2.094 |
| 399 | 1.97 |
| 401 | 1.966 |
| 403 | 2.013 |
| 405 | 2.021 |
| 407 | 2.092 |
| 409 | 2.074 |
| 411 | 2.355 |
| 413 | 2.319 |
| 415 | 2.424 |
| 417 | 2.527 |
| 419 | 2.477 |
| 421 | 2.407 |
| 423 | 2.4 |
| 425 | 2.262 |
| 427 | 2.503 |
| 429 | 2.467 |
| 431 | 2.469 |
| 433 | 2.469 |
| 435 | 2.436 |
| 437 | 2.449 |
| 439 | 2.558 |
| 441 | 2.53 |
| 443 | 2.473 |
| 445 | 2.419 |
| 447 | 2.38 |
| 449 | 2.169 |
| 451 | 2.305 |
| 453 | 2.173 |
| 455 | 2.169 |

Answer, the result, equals 5.92 N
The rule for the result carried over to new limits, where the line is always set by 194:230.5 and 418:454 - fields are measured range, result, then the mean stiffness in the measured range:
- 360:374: 1.6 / 1.9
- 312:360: 7.0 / 1.74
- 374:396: 1.4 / 2.07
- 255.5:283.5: -0.9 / 1.83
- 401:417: 0.8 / 2.19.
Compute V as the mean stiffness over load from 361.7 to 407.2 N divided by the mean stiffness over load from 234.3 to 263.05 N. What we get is 1.28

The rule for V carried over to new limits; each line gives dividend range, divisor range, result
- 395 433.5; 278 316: 1.46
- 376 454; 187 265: 1.45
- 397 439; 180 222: 1.54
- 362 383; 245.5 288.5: 1.09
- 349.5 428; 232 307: 1.25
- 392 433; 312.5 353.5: 1.32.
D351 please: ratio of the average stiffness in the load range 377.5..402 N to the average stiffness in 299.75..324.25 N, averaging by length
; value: 1.56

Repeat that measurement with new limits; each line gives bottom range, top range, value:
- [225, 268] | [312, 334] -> 0.99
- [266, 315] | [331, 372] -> 1.14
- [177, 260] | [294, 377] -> 1.13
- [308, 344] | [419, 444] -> 1.54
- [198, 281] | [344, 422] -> 1.25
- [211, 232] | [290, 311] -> 0.93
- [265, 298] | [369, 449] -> 1.20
